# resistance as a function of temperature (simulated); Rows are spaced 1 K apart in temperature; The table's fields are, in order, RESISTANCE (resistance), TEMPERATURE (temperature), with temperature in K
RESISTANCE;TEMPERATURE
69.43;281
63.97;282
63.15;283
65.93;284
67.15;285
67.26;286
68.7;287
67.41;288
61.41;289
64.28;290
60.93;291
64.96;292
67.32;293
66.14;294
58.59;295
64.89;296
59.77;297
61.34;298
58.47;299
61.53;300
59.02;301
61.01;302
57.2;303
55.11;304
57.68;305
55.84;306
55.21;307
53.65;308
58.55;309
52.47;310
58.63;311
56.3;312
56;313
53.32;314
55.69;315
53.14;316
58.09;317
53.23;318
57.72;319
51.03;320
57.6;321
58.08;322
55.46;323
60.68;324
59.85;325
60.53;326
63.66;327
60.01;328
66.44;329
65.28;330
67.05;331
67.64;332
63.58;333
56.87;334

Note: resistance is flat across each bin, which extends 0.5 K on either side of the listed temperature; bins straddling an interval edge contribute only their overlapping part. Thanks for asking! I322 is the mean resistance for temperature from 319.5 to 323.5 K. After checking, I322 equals 55.5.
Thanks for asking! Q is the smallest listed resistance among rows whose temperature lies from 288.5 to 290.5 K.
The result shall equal 61.41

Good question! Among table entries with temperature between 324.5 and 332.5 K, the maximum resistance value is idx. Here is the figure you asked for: 67.64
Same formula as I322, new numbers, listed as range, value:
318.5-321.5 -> 55.4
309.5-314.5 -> 55.3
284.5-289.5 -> 66.4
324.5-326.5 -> 60.2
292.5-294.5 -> 66.7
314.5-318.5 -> 55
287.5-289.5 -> 64.4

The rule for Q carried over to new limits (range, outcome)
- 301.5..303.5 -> 57.2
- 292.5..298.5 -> 58.59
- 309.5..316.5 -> 52.47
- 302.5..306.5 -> 55.11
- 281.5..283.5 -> 63.15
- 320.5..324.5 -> 55.46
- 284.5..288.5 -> 67.15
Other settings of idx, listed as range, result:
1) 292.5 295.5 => 67.32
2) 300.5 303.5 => 61.01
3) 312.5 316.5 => 56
